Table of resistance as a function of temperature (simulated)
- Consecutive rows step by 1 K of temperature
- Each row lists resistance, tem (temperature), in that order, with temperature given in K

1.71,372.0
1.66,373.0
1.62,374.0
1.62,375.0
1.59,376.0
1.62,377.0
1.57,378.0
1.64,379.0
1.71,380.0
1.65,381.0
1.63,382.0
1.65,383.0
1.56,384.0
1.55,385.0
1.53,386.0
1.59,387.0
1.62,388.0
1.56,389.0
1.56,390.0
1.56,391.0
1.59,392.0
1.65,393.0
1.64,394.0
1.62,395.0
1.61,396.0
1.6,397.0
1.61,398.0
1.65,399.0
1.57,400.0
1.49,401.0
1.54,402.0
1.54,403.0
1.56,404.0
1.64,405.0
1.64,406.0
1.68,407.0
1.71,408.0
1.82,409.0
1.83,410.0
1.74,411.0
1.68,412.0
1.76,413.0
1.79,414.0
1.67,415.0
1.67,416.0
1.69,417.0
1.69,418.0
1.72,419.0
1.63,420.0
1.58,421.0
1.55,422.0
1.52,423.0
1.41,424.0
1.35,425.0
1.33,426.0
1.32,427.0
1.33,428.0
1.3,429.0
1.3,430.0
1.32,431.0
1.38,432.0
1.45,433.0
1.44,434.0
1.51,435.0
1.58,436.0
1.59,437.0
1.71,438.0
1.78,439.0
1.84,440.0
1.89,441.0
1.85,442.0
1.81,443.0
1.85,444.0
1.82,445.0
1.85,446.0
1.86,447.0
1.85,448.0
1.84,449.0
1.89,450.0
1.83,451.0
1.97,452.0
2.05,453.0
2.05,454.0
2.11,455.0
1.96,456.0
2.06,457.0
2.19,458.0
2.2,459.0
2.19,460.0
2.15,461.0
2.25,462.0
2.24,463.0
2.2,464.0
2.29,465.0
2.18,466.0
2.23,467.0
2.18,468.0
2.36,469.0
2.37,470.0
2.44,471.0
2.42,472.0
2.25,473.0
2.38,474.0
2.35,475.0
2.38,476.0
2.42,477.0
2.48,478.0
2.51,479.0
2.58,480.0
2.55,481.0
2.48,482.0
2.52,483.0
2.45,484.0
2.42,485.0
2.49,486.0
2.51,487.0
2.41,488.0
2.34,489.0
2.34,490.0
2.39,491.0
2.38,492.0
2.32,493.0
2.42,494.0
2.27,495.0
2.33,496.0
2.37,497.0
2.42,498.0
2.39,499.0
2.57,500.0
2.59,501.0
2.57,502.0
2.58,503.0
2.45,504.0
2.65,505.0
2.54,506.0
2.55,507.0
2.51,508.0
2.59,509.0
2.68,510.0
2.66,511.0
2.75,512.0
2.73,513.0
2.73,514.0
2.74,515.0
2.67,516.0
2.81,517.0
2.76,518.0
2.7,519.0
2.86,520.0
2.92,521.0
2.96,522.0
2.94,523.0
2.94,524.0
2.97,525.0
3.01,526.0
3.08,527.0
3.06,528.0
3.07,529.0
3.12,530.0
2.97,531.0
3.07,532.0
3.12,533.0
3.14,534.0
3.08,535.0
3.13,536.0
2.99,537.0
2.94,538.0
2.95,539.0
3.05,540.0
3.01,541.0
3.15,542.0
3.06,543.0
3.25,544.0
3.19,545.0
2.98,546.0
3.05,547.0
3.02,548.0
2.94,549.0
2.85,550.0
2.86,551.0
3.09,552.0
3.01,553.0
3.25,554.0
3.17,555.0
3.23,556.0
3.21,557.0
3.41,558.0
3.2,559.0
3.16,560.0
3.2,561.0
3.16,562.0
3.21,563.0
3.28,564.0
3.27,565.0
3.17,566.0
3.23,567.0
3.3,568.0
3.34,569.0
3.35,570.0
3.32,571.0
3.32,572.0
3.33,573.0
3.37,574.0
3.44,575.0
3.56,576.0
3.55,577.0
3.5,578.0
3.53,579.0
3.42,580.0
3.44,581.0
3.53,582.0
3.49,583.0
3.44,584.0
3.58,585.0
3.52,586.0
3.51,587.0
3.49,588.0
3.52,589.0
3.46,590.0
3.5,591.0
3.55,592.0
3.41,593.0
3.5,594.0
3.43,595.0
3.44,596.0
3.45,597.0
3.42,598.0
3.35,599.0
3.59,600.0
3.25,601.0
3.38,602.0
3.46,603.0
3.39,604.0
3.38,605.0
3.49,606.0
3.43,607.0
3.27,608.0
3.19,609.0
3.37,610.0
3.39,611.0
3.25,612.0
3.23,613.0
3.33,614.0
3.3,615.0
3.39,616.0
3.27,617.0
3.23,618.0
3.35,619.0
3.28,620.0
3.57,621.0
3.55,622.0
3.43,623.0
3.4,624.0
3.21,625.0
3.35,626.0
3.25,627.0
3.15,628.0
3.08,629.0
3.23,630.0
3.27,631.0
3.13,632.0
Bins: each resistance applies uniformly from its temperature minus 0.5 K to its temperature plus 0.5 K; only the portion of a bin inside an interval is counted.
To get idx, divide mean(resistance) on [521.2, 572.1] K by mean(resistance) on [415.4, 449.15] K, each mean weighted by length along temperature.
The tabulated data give 1.9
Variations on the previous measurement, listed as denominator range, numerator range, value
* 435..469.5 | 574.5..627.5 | 1.72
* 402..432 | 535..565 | 1.97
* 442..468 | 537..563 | 1.52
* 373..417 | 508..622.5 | 1.96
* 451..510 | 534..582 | 1.36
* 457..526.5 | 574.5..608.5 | 1.39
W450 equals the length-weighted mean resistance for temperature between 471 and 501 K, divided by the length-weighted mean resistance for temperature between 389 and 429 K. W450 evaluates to 1.51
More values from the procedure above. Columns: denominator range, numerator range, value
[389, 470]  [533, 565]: 1.77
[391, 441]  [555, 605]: 2.14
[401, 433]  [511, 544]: 1.88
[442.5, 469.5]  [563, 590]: 1.66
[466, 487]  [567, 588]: 1.43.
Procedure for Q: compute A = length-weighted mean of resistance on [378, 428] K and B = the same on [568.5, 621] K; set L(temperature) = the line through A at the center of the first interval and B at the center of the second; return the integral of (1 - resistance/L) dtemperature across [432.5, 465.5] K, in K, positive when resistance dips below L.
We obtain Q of 2.1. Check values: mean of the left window 1.61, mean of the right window 3.41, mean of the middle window 1.91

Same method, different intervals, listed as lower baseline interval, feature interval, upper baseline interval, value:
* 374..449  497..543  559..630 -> -2.80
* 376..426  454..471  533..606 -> 0.21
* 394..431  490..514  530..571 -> 0.71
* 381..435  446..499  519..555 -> 0.75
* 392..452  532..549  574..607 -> -0.84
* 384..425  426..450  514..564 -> 4.27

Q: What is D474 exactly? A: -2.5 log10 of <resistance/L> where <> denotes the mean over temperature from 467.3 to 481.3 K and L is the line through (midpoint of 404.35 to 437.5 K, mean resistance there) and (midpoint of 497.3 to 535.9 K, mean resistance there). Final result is -0.07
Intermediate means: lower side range 1.56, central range 2.4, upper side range 2.79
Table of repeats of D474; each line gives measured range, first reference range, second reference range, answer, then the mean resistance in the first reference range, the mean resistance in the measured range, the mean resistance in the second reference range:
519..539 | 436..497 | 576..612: -0.08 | 2.19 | 3.01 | 3.45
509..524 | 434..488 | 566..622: -0.05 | 2.13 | 2.78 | 3.41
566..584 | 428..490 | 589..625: -0.10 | 2.06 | 3.41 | 3.39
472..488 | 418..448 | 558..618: -0.15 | 1.59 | 2.45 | 3.38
